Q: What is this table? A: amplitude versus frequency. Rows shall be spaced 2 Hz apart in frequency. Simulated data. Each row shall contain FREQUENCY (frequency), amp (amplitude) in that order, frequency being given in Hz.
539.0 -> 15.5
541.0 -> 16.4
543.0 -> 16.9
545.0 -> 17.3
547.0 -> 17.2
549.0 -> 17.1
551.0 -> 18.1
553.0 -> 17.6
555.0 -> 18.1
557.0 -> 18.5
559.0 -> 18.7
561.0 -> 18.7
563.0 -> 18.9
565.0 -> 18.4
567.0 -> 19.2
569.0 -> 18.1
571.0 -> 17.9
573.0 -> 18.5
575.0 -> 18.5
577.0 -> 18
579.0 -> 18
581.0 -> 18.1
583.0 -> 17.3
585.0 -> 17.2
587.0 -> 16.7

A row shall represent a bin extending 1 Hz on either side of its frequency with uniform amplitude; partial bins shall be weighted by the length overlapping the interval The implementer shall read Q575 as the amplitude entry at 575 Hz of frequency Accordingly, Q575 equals 18.5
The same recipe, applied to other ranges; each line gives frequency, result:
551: 18.1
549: 17.1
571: 17.9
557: 18.5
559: 18.7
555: 18.1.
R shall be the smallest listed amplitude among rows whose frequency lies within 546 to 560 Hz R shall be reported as 17.1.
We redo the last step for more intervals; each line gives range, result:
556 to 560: 18.5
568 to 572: 17.9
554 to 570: 18.1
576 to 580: 18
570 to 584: 17.3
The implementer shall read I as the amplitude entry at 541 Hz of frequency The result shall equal 16.4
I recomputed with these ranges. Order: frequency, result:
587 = 16.7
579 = 18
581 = 18.1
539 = 15.5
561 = 18.7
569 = 18.1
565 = 18.4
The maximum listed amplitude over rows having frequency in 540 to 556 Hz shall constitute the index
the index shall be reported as 18.1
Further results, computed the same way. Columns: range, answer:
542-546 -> 17.3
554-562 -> 18.7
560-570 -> 19.2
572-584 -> 18.5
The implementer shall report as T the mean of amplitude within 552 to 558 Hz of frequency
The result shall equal 18.1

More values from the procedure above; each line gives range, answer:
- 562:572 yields 18.5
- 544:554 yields 17.5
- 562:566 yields 18.6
